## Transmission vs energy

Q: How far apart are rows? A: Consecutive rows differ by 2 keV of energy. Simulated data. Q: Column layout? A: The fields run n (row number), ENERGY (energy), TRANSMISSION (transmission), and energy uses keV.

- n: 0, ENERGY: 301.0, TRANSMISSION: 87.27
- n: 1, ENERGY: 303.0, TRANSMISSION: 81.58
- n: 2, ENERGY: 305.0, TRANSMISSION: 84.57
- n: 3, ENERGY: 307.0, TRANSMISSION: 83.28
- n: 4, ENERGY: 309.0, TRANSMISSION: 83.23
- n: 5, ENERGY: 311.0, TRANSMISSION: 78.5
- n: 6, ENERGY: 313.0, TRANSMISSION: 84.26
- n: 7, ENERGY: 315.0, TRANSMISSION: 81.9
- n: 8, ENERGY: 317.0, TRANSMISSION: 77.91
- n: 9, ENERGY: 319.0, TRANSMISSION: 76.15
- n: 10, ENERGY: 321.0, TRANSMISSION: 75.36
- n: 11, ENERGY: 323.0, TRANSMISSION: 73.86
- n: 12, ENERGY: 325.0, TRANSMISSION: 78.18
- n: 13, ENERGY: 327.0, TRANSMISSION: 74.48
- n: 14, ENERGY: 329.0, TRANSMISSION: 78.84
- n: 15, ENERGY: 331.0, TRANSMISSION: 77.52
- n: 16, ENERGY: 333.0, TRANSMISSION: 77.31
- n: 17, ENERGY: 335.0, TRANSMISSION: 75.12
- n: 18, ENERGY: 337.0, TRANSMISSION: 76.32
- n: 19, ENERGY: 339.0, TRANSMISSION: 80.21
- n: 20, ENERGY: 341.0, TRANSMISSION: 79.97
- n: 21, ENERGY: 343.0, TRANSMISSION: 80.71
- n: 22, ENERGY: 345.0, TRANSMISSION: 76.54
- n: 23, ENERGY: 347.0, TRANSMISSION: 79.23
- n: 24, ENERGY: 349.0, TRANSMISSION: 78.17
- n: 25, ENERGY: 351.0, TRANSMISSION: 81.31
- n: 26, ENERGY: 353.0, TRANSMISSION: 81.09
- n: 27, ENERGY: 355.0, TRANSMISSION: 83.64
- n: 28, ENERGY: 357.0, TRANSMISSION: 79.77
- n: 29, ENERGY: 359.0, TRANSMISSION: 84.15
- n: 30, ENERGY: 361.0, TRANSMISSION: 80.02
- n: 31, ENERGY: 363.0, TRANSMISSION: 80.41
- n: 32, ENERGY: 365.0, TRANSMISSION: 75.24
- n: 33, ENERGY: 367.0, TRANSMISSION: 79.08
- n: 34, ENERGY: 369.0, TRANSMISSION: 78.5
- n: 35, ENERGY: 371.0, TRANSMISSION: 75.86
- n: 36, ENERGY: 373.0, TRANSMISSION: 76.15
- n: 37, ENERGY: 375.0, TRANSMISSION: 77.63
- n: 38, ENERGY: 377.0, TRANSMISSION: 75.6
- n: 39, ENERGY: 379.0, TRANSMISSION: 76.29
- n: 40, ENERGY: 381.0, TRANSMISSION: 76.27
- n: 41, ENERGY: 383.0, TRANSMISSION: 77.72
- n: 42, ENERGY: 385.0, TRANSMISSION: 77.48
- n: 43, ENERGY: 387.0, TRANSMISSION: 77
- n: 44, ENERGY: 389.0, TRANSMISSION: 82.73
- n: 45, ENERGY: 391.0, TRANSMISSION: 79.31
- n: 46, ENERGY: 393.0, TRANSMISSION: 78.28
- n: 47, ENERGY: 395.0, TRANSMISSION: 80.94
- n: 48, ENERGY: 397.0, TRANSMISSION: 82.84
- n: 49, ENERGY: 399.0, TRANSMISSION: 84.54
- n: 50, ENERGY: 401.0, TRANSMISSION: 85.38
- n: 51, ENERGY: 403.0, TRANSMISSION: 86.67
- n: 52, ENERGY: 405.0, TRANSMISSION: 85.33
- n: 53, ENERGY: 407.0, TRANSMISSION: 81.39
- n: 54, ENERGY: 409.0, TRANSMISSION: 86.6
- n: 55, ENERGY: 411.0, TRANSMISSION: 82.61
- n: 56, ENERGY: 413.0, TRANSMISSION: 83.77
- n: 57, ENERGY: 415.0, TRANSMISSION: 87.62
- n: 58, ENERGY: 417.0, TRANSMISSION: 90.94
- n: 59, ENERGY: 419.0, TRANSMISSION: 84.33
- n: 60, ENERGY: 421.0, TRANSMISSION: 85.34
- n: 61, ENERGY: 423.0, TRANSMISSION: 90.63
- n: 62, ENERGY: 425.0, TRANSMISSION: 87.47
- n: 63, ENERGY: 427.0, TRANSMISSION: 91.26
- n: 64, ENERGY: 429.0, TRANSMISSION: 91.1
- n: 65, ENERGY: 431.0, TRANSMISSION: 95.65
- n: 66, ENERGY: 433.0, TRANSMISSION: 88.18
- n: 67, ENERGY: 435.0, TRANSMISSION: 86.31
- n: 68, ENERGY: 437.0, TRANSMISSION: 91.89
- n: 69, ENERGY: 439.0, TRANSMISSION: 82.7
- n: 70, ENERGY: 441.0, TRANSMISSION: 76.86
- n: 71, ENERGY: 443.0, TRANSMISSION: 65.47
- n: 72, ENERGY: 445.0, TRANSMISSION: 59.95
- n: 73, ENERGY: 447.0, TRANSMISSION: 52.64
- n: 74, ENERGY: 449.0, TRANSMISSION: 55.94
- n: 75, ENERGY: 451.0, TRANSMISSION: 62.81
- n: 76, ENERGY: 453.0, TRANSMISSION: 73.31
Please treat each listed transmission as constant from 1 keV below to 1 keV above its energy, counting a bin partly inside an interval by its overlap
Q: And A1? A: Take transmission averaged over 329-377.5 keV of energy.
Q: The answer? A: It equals 78.8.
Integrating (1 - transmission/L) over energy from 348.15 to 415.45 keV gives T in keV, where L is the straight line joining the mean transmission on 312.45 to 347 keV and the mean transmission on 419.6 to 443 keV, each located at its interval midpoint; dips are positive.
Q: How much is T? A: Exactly 1.6 keV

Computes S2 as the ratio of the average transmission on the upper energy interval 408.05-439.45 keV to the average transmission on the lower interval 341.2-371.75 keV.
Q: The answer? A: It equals 1.11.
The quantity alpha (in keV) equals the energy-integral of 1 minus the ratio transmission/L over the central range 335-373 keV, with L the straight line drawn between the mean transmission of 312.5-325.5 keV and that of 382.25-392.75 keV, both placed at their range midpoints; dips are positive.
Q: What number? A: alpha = -0.4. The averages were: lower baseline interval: 78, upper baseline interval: 78.8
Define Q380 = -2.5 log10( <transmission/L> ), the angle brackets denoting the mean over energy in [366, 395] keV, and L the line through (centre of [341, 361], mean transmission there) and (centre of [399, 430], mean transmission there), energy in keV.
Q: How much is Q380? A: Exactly 0.07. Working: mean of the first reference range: 80.5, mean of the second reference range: 86.6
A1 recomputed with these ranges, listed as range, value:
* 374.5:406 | 80.3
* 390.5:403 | 82.4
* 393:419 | 84.6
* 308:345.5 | 78.3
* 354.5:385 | 78.3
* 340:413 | 80.2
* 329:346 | 78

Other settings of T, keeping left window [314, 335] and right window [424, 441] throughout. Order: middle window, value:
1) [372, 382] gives 0.8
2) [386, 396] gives 0.5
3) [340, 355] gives -0.1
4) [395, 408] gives 0.2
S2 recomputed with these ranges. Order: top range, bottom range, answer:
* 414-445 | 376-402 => 1.07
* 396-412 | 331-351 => 1.08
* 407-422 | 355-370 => 1.07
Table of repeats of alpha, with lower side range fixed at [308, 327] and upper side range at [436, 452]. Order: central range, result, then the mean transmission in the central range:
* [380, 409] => -3.6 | 81.3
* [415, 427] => -3.0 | 88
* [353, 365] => -0.9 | 81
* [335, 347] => -0.3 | 78.5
